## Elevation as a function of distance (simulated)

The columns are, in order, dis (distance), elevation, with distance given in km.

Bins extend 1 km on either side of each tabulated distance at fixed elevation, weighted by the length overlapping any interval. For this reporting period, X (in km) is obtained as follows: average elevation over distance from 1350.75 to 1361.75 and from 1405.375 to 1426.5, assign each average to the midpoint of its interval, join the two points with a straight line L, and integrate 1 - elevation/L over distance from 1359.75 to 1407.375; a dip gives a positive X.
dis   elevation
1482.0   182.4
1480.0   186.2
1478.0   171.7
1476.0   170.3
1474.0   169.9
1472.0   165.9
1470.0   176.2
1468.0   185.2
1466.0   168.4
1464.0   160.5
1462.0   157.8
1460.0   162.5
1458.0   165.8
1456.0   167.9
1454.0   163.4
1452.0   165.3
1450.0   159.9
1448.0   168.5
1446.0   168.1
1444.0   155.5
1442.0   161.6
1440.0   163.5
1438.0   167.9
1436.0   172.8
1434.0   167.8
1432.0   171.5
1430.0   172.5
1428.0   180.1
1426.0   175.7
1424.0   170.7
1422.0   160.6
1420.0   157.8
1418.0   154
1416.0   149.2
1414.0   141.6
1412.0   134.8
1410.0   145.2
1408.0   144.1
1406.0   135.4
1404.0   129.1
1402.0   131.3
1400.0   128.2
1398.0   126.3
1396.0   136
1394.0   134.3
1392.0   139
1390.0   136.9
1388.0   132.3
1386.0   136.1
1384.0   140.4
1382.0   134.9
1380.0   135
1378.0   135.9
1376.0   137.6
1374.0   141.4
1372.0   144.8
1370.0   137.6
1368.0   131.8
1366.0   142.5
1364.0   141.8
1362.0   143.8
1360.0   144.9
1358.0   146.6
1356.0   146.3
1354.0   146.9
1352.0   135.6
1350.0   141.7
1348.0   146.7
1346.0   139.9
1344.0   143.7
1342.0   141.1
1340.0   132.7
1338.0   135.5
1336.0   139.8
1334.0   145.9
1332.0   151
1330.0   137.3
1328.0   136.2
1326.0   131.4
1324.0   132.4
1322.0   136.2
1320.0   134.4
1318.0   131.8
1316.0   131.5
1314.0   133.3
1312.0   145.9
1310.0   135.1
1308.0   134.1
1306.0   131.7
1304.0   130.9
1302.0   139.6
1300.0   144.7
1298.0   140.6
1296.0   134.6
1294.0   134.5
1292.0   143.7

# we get 3.51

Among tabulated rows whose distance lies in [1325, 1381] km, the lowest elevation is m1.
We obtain 131.4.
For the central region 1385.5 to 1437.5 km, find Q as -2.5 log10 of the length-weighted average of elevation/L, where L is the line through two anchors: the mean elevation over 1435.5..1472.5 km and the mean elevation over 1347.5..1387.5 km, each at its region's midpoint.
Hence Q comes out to 0.035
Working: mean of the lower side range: 140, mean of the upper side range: 166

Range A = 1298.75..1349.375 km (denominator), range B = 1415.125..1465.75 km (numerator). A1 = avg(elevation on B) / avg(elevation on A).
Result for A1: 1.2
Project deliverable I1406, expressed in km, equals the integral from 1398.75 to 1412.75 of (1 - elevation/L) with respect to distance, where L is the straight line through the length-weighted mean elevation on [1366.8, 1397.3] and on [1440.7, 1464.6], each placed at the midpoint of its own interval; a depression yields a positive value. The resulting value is 1.0 km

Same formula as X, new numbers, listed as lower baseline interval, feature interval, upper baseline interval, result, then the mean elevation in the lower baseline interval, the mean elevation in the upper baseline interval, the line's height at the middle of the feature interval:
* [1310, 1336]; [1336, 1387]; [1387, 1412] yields -1.6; 137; 135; 136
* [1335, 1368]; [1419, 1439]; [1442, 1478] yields -1.3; 142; 167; 159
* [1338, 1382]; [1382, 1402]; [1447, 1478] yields 2.0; 141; 167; 149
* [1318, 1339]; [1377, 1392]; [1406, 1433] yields 1.4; 138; 157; 150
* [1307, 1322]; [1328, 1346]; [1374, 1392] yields -0.6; 135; 137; 136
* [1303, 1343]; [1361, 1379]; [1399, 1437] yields 0.7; 136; 154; 145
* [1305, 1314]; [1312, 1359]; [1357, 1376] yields -0.2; 136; 141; 139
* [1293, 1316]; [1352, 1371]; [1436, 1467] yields 0.7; 137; 164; 147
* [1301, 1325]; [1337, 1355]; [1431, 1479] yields 0.2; 135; 167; 142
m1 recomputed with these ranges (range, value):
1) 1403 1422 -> 129.1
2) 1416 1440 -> 149.2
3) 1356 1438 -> 126.3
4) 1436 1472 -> 155.5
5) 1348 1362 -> 135.6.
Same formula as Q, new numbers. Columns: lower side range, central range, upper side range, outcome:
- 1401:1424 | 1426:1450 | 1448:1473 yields -0.08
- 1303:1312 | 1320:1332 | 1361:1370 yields 0.00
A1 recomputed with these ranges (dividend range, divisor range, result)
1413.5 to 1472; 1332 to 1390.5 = 1.18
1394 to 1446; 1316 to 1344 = 1.12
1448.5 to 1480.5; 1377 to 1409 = 1.25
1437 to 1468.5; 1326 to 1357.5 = 1.17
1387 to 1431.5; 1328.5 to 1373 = 1.03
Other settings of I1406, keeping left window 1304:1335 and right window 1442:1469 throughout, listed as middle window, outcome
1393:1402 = 1.3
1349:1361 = 0.0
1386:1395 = 0.9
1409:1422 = 0.7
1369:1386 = 1.2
